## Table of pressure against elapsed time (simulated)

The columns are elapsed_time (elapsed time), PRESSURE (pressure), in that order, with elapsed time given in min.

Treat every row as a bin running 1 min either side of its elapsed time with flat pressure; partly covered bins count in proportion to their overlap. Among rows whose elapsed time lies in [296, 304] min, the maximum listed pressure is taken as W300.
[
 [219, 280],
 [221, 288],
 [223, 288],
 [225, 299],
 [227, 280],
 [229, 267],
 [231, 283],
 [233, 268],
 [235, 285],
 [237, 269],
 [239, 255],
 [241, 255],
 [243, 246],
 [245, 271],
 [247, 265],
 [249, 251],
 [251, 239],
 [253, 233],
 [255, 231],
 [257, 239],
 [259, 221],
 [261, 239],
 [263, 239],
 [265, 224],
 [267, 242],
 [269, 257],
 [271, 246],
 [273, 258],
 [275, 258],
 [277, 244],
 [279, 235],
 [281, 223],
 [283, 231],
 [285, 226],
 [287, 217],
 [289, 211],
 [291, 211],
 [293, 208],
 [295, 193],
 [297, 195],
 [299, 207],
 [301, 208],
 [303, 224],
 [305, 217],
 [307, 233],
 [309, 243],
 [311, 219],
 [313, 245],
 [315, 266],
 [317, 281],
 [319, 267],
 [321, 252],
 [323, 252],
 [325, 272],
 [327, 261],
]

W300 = 224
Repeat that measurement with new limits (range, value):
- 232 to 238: 285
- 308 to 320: 281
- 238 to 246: 271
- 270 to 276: 258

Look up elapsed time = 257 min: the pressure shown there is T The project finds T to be 239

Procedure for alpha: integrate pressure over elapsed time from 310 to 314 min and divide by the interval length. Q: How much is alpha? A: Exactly 232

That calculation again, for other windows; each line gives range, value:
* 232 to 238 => 274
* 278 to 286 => 229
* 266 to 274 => 251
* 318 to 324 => 257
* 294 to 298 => 194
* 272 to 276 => 258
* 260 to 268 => 236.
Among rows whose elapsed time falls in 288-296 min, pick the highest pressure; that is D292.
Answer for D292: 211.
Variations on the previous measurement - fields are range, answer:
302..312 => 243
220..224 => 288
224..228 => 299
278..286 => 235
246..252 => 265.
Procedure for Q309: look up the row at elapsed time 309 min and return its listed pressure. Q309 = 243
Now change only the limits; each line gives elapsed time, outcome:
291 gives 211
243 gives 246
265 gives 224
